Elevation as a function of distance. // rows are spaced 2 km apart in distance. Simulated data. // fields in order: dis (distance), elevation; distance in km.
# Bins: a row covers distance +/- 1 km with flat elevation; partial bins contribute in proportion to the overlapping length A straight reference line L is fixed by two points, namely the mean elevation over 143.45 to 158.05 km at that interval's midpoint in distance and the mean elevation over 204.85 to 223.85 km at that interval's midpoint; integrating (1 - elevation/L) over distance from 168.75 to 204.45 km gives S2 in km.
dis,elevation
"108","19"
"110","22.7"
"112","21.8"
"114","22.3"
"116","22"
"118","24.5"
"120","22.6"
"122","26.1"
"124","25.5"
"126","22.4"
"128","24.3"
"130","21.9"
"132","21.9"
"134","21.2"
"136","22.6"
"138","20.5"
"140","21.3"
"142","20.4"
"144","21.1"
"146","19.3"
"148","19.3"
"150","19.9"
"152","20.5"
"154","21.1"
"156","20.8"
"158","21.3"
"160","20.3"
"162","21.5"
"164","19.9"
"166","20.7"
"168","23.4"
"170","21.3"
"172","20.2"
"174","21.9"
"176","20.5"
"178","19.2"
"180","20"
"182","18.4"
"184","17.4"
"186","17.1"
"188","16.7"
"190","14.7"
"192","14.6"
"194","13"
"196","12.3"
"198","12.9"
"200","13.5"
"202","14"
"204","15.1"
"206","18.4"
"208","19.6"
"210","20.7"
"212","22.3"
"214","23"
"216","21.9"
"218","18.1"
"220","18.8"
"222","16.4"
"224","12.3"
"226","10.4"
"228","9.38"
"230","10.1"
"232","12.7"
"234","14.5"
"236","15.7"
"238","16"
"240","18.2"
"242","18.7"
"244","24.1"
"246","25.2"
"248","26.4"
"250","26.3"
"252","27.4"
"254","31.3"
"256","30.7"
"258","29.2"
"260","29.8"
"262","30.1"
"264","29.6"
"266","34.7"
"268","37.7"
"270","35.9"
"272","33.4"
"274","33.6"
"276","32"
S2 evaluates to 5.40 km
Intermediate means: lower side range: 20.3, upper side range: 19.5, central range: 16.9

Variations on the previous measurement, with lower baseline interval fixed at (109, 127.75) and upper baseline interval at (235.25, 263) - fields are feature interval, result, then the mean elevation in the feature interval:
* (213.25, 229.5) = 5.7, 16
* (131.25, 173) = 5.1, 20.9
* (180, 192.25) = 3.7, 16.9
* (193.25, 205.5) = 5.4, 13.7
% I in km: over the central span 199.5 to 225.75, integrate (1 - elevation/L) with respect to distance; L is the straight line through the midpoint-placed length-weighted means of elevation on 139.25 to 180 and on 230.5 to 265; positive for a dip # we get 5.4 km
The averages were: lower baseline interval 20.7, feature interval 17.9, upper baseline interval 23.7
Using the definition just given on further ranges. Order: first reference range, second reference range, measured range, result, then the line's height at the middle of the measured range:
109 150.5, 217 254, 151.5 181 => -0.14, 20.7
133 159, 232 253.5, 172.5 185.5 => 0.84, 20.8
